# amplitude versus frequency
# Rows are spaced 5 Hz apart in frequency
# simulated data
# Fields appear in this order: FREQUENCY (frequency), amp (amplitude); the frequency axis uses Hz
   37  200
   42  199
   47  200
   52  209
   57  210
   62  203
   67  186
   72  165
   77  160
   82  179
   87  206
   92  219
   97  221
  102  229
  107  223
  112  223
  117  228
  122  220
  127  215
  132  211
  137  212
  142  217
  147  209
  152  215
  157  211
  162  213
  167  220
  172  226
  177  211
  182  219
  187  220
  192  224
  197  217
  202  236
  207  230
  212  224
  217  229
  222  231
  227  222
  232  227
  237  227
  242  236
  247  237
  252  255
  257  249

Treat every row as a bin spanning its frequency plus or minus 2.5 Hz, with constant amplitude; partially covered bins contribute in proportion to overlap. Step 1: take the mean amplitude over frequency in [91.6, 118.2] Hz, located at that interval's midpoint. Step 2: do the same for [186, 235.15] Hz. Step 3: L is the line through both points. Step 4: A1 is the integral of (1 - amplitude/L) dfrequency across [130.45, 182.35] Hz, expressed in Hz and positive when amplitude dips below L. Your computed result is 2.4 Hz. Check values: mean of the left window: 224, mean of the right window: 226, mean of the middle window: 215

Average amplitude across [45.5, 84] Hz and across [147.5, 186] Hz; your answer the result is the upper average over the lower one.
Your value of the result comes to 1.1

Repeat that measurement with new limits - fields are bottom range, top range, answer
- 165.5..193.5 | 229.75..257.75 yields 1.08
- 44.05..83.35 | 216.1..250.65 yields 1.22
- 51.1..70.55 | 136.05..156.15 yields 1.07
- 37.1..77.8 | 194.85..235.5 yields 1.17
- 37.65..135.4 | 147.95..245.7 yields 1.08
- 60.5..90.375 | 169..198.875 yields 1.20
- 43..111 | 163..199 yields 1.09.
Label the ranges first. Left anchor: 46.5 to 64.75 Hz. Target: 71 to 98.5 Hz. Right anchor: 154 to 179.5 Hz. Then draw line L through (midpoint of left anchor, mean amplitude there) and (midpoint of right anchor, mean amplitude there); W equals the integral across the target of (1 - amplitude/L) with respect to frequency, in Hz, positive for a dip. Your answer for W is 2.2 Hz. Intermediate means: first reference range 206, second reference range 216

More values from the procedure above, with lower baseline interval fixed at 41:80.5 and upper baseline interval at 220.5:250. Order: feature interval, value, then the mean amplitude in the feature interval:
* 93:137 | -3.8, 221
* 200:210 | -0.4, 232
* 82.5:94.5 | -0.6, 207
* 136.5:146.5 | -0.2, 214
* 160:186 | -0.2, 218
